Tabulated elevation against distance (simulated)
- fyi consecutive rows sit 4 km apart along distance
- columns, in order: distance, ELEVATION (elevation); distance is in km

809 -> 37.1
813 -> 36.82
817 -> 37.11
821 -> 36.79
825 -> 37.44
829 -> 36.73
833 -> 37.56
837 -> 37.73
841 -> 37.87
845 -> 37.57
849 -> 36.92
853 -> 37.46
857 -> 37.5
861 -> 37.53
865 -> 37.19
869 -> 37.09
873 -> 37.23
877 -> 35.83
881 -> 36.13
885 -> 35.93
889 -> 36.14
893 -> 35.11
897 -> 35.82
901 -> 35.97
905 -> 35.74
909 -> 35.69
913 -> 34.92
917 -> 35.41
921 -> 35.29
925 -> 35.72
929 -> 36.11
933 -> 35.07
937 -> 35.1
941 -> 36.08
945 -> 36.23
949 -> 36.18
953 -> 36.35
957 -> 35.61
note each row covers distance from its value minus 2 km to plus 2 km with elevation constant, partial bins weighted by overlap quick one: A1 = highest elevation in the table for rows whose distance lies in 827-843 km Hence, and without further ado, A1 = 37.87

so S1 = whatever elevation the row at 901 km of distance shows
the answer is 35.97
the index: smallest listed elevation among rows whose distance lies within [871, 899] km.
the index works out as 35.11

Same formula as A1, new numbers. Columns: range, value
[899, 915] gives 35.97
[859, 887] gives 37.53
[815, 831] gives 37.44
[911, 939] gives 36.11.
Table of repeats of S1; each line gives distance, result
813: 36.82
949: 36.18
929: 36.11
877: 35.83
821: 36.79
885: 35.93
